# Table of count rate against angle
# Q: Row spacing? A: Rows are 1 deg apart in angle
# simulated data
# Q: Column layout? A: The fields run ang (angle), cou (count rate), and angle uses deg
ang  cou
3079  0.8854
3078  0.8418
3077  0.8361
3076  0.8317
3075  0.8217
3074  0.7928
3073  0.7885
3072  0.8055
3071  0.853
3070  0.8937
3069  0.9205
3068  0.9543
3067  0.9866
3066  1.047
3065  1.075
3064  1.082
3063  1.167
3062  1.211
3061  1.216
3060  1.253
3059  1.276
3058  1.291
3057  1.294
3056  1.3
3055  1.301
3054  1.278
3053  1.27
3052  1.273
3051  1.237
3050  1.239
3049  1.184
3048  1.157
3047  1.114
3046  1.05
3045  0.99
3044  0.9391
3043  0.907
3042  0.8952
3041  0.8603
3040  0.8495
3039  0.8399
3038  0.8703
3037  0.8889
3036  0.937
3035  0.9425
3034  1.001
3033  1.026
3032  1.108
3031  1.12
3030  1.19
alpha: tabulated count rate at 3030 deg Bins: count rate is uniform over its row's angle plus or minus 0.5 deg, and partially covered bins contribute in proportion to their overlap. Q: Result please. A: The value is 1.19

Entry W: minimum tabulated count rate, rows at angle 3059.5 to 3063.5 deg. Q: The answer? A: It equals 1.167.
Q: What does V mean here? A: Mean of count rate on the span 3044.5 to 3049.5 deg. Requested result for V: 1.1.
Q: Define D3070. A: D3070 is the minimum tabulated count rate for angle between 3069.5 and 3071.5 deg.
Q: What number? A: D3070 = 0.853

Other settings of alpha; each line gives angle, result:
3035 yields 0.9425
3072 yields 0.8055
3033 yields 1.026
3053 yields 1.27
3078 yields 0.8418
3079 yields 0.8854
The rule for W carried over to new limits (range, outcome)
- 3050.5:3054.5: 1.237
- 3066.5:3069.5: 0.9205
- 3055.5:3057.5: 1.294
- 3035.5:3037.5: 0.8889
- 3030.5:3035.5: 0.9425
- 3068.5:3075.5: 0.7885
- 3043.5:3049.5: 0.9391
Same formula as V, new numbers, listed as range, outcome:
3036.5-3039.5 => 0.866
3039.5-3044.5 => 0.89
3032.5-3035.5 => 0.99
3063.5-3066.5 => 1.07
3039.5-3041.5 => 0.855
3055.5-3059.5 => 1.29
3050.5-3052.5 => 1.25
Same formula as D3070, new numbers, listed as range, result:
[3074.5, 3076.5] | 0.8217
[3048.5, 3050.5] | 1.184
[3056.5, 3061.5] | 1.216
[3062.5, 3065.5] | 1.075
